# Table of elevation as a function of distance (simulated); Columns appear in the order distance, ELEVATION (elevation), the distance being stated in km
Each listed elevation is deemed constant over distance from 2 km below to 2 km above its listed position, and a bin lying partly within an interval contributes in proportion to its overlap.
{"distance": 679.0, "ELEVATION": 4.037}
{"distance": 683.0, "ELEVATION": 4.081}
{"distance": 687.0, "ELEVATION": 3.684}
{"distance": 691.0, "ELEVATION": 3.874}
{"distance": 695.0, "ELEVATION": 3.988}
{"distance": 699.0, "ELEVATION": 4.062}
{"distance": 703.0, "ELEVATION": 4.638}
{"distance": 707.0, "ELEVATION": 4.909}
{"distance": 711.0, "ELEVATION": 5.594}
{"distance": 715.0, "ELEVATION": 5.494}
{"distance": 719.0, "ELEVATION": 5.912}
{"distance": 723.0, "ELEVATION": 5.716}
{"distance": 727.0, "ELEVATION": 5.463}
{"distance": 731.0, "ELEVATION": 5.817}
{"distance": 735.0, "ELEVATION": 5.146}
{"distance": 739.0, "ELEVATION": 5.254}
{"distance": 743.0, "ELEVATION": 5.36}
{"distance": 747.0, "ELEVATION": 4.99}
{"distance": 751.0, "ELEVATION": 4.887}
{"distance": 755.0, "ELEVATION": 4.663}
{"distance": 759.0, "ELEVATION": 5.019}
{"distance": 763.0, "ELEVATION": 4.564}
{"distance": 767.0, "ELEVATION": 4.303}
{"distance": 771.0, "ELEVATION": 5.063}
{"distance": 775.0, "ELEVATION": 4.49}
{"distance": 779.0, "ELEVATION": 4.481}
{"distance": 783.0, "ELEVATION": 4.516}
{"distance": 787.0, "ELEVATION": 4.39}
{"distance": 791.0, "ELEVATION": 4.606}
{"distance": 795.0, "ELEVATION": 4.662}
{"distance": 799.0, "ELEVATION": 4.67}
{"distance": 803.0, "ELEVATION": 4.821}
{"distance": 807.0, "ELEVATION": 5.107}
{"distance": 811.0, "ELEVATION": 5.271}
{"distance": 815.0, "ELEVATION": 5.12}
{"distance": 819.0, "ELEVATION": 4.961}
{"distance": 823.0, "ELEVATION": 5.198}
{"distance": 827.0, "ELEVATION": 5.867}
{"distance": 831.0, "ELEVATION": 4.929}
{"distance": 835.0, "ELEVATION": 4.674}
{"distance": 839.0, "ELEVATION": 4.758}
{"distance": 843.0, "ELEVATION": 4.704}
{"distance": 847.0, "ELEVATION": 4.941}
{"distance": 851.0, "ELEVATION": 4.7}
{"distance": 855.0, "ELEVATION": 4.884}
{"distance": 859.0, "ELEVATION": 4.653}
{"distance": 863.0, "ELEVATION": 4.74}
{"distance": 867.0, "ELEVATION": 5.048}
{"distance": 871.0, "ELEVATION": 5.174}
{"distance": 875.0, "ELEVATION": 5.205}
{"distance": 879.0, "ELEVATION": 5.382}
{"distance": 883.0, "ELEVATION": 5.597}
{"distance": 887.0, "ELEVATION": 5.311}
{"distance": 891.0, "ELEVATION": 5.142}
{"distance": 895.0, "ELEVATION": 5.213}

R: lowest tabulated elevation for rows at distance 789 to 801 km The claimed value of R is 4.606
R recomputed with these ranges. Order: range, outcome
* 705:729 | 4.909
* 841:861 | 4.653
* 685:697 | 3.684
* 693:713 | 3.988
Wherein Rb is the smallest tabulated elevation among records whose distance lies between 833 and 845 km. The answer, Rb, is 4.674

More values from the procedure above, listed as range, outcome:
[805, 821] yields 4.961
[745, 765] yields 4.564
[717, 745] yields 5.146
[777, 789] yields 4.39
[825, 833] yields 4.929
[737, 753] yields 4.887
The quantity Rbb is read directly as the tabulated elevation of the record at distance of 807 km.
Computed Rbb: 5.107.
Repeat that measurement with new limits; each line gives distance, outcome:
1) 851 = 4.7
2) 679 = 4.037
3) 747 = 4.99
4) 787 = 4.39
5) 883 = 5.597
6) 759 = 5.019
